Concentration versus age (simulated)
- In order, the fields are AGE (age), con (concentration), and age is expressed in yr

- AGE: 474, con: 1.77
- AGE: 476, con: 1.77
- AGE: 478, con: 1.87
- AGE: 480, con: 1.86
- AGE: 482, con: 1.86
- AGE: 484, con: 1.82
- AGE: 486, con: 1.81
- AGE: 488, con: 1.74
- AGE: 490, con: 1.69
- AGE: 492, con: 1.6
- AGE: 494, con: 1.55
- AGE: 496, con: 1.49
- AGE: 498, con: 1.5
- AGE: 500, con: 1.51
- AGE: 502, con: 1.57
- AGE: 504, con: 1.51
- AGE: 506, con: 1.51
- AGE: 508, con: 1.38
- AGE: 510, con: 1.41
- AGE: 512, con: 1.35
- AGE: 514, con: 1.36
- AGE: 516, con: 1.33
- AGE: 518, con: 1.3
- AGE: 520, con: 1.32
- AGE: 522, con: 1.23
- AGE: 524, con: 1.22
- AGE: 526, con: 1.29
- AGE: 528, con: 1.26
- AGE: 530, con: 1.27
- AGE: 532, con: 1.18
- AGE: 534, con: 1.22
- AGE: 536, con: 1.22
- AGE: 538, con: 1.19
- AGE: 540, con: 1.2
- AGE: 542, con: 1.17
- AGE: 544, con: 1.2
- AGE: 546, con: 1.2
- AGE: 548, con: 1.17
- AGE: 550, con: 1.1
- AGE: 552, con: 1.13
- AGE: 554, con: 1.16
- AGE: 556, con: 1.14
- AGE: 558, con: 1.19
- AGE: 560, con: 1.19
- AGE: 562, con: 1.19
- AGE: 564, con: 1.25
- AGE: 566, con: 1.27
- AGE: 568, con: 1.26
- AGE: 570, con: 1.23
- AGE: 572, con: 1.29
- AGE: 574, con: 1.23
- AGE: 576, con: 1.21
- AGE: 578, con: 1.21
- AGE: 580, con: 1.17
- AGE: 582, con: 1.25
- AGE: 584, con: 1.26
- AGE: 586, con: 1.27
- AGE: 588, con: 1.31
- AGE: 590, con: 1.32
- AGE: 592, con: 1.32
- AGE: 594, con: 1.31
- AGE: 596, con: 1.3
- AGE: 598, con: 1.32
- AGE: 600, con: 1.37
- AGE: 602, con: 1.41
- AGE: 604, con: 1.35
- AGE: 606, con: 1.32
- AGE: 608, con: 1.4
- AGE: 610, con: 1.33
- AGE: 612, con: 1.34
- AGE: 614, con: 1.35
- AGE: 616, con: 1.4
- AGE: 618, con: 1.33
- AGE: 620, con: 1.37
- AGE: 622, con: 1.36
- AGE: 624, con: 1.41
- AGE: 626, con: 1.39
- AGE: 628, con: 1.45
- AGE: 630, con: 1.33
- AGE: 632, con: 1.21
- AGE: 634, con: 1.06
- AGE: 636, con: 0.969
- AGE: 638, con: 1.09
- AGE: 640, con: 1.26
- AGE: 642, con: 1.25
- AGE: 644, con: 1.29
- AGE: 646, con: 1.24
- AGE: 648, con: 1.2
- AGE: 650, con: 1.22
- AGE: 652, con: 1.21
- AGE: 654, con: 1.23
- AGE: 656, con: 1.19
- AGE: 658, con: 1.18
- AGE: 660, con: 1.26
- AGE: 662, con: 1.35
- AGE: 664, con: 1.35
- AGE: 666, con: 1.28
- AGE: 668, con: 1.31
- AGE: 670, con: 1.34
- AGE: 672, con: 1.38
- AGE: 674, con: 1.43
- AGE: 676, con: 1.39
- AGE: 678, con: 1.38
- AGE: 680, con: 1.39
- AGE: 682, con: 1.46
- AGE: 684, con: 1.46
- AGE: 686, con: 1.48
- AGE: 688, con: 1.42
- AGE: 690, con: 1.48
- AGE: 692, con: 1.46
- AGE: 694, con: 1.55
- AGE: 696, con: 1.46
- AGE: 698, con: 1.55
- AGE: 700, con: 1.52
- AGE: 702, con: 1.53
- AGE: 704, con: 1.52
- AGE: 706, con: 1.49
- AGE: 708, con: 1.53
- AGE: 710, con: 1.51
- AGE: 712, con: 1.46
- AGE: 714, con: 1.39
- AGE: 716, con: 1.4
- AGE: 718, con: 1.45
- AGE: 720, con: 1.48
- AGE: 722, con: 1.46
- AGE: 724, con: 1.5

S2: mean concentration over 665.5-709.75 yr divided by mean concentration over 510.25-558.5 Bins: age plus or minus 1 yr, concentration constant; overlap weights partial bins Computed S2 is 1.18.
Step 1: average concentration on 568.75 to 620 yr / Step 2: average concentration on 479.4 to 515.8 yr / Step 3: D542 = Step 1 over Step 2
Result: 0.83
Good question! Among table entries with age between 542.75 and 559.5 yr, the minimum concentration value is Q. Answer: 1.1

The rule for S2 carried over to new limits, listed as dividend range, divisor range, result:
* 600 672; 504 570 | 1.03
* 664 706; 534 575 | 1.20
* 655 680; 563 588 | 1.06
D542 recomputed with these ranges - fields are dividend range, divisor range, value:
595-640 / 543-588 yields 1.08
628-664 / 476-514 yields 0.76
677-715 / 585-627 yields 1.10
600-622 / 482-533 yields 0.93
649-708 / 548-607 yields 1.11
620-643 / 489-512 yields 0.83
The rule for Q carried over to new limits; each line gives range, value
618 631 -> 1.33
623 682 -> 0.969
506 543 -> 1.17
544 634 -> 1.06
